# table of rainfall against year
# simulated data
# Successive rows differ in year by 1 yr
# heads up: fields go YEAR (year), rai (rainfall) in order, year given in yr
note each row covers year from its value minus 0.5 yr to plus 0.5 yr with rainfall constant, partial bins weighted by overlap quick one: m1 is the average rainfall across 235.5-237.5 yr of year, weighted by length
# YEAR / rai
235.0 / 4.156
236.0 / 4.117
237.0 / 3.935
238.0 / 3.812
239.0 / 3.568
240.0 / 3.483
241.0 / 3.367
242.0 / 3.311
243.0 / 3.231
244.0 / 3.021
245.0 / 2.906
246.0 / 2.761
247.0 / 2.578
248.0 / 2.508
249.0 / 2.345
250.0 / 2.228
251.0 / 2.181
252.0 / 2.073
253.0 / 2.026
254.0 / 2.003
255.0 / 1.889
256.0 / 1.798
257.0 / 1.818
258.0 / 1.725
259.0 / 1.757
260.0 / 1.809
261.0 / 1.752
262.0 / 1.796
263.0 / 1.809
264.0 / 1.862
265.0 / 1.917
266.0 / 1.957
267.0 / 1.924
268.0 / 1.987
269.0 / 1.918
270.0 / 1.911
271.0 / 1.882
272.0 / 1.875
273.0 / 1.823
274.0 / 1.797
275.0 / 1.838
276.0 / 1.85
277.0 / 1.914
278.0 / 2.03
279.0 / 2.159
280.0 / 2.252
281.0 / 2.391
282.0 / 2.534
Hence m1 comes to 4.03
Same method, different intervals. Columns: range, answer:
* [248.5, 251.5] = 2.25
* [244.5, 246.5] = 2.83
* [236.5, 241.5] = 3.63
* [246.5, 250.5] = 2.41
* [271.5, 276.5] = 1.84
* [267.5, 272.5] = 1.91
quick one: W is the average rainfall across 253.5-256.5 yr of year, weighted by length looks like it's 1.9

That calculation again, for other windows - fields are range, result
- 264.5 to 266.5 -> 1.94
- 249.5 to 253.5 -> 2.13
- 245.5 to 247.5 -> 2.67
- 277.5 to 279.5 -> 2.09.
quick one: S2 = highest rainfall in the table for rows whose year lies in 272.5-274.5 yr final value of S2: 1.823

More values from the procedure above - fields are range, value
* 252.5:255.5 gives 2.026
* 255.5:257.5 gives 1.818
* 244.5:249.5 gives 2.906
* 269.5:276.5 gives 1.911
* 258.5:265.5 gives 1.917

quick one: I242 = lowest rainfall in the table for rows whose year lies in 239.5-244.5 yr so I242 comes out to 3.021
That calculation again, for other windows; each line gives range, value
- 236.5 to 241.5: 3.367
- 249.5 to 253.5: 2.026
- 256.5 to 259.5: 1.725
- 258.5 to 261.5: 1.752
